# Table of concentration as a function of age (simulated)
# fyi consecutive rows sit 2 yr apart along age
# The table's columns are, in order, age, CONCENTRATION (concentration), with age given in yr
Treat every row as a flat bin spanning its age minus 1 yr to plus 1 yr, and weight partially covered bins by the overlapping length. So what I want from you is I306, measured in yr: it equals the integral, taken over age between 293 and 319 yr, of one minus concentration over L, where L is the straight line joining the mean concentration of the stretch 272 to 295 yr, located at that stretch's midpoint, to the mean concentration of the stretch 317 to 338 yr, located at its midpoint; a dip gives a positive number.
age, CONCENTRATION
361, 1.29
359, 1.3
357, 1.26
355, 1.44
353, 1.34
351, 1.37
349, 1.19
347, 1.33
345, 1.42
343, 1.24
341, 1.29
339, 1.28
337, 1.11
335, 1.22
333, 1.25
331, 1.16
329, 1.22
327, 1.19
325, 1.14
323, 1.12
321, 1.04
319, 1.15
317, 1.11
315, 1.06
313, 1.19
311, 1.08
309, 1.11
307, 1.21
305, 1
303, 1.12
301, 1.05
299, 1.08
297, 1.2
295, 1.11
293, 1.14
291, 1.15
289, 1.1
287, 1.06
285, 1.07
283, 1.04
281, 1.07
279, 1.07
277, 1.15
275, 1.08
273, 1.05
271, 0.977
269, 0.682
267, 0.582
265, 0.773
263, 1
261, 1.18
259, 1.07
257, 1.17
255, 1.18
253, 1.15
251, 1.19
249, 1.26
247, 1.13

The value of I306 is 0.3 yr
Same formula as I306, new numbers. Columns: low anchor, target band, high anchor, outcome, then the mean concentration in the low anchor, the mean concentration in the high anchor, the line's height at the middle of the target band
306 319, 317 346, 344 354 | 0.8 yr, 1.13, 1.33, 1.23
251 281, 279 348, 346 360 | 1.9 yr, 1.02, 1.32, 1.18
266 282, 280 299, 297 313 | -1.3 yr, 0.958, 1.11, 1.03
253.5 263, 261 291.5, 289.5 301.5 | 3.6 yr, 1.13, 1.12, 1.13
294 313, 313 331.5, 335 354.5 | 0.9 yr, 1.11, 1.29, 1.19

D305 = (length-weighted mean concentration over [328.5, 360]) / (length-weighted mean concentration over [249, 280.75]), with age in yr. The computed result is 1.2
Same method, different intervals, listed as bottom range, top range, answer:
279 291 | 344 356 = 1.25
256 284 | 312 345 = 1.19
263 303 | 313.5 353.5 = 1.18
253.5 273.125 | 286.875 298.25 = 1.17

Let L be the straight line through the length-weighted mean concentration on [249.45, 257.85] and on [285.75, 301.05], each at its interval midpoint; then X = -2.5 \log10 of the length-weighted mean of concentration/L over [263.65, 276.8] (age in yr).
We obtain 0.29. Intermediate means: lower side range 1.18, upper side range 1.11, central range 0.879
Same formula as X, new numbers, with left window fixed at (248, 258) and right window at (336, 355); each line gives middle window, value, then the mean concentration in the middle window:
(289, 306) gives 0.12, 1.11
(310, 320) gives 0.13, 1.12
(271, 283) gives 0.14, 1.07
